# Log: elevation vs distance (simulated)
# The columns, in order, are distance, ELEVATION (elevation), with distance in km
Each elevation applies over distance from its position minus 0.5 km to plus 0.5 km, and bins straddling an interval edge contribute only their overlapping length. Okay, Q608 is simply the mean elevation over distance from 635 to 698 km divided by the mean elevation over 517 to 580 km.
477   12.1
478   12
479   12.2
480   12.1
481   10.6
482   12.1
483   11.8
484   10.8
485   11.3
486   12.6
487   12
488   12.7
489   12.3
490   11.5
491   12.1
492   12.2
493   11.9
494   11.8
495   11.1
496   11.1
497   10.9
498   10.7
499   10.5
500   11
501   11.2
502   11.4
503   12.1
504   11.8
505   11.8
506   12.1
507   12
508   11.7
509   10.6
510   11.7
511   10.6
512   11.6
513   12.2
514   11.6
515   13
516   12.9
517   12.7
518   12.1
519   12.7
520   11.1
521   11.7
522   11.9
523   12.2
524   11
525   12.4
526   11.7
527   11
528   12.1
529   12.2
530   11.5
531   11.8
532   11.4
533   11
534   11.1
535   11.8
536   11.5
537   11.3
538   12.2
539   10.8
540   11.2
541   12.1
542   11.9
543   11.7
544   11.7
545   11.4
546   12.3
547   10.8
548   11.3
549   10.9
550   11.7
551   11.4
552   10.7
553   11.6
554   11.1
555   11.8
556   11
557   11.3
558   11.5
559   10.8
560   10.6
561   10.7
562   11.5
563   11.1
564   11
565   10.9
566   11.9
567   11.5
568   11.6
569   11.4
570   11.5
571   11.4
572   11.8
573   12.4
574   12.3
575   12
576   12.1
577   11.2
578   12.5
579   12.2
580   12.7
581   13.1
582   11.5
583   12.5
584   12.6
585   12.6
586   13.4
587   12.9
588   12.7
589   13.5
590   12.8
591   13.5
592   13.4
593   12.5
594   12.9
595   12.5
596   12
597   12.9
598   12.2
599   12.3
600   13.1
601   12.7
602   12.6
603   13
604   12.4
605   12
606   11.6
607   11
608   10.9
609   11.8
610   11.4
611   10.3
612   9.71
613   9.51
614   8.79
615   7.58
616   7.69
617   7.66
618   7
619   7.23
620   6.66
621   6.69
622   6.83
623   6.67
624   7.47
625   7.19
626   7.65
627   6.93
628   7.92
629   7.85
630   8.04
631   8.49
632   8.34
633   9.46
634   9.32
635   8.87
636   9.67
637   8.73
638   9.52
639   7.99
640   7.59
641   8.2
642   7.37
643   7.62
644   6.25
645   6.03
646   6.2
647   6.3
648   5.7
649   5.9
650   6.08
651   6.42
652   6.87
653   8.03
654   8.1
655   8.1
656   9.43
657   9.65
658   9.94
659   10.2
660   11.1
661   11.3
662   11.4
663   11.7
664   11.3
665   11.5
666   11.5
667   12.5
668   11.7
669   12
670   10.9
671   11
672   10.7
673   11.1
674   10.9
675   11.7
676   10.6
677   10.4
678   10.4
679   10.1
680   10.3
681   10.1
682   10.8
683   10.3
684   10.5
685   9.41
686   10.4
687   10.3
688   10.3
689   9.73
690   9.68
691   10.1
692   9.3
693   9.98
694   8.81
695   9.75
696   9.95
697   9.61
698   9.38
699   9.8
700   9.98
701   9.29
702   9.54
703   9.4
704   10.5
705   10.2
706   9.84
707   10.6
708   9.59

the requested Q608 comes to 0.82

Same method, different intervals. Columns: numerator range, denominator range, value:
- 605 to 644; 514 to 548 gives 0.73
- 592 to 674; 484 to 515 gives 0.82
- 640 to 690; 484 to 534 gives 0.81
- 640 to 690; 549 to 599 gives 0.80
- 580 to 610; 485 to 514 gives 1.08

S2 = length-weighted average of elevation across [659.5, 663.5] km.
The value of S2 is 11.4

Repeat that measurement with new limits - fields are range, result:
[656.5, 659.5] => 9.93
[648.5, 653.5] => 6.66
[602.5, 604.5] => 12.7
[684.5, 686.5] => 9.91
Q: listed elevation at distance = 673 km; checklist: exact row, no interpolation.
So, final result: 11.1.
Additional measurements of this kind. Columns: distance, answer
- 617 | 7.66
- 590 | 12.8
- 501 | 11.2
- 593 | 12.5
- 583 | 12.5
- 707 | 10.6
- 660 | 11.1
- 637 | 8.73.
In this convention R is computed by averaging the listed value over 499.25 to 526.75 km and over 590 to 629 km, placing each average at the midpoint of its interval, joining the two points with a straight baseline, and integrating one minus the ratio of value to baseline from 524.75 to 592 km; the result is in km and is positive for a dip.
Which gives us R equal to -4.6 km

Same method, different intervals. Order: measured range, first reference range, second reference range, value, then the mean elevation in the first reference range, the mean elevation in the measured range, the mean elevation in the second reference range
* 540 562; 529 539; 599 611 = 0.5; 11.5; 11.3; 12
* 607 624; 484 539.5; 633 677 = 2.3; 11.7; 8.57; 9.25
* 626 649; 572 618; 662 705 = 6.9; 11.8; 7.79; 10.4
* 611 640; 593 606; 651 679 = 8.9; 12.5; 8.08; 10.4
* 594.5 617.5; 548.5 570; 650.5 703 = -0.6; 11.2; 11.1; 10.1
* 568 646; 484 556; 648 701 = 3.0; 11.6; 10.3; 9.97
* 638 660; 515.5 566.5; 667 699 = 6.2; 11.5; 7.65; 10.4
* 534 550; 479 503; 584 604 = 0.9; 11.6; 11.5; 12.8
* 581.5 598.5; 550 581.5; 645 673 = -2.7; 11.6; 12.7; 9.43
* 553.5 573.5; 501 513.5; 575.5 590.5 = 1.6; 11.6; 11.3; 12.6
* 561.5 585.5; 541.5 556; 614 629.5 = -4.5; 11.4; 11.9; 7.32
